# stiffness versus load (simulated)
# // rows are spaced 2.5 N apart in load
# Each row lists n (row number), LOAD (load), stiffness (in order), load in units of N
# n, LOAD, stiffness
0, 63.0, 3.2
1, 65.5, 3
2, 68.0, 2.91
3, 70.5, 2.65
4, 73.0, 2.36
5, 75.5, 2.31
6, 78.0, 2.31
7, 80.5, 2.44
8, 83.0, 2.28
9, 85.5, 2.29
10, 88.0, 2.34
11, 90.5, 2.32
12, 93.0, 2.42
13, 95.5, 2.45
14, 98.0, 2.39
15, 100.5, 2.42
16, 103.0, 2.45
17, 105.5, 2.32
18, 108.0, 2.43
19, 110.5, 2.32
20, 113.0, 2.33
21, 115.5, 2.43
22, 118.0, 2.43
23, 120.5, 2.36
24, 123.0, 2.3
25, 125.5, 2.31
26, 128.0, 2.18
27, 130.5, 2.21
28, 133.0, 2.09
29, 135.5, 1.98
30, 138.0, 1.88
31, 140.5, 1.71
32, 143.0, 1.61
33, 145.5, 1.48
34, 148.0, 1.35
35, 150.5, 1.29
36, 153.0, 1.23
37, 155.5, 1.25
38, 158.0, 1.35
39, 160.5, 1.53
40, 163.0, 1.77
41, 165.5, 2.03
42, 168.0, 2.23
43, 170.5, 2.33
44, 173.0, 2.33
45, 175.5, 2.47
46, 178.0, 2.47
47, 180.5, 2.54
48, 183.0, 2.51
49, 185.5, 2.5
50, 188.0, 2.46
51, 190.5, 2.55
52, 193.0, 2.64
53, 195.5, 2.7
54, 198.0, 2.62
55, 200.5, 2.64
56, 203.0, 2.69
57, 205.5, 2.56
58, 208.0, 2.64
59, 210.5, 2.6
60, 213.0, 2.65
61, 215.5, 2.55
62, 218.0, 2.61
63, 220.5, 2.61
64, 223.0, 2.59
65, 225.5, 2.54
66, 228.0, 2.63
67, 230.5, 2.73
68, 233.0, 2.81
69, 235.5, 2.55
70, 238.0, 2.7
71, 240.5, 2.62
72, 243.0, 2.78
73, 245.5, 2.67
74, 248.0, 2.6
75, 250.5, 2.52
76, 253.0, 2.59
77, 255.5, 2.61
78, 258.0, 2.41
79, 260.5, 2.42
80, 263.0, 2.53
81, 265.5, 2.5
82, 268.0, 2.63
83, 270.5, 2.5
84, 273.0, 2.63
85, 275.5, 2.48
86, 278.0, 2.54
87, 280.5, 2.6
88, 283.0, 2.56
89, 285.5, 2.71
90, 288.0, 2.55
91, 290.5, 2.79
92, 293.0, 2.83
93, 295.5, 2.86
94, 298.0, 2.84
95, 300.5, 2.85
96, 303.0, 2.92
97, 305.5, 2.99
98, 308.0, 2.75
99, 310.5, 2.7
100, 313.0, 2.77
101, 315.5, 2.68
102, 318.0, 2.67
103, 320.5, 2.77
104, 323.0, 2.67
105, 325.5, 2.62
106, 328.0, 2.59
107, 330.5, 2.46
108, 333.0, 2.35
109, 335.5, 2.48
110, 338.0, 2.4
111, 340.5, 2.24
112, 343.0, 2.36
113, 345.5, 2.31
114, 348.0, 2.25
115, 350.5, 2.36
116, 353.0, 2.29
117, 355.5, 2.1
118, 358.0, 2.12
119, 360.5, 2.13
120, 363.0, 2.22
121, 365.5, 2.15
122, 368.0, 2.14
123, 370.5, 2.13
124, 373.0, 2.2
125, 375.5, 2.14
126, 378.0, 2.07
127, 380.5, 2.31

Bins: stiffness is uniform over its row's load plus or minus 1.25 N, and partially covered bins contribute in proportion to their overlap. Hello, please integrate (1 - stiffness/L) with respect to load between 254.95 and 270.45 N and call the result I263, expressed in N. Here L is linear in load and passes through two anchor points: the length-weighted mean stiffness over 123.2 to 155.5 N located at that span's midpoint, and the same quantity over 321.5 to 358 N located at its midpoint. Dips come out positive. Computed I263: -2.6 N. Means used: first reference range 1.77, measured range 2.51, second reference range 2.38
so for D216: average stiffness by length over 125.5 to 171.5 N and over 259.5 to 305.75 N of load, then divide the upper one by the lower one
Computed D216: 1.5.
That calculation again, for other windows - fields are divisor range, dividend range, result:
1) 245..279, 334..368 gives 0.89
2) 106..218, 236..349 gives 1.19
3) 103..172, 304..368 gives 1.25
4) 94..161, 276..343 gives 1.32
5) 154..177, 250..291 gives 1.33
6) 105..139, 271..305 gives 1.20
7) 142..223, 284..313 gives 1.26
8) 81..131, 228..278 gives 1.10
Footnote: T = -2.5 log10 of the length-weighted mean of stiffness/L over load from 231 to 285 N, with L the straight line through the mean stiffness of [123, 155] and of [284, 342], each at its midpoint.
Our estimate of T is -0.09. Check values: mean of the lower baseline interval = 1.78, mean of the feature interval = 2.59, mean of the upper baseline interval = 2.67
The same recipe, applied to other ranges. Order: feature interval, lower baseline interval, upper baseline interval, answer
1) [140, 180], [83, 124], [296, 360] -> 0.32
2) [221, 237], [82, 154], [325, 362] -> -0.19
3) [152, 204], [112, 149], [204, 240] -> 0.06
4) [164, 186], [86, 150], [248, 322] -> -0.01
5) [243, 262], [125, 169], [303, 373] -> -0.20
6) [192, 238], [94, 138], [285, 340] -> -0.06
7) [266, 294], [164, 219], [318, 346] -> -0.05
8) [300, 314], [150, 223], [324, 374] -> -0.23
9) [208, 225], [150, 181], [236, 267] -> -0.13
